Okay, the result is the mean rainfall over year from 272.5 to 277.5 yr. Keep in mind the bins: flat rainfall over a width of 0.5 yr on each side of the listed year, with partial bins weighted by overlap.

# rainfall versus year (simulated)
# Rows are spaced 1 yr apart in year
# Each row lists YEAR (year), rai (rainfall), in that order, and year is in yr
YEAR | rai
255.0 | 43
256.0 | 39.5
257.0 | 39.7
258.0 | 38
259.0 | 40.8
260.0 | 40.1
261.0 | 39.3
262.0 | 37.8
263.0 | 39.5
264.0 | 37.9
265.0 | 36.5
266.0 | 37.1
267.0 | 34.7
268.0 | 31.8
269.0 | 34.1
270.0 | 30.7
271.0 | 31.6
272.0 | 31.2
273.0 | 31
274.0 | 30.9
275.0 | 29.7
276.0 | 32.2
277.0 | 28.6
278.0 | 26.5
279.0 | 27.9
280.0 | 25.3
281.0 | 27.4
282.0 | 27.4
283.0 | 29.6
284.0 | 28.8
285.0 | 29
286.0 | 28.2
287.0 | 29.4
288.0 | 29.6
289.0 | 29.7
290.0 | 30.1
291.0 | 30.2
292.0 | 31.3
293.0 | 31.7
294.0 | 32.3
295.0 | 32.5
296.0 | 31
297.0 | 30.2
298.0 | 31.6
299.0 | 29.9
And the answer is 30.5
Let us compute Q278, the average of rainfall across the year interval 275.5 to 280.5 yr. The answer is 28.1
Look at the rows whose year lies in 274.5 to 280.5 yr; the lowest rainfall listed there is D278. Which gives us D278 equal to 25.3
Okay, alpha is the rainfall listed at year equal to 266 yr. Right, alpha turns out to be 37.1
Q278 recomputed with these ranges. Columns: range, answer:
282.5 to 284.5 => 29.2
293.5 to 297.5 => 31.5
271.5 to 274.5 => 31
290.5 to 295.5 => 31.6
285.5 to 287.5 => 28.8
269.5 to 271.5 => 31.1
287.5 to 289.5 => 29.6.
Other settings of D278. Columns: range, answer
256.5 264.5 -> 37.8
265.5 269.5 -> 31.8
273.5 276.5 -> 29.7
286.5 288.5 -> 29.4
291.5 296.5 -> 31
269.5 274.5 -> 30.7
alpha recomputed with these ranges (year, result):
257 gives 39.7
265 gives 36.5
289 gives 29.7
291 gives 30.2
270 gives 30.7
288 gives 29.6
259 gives 40.8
